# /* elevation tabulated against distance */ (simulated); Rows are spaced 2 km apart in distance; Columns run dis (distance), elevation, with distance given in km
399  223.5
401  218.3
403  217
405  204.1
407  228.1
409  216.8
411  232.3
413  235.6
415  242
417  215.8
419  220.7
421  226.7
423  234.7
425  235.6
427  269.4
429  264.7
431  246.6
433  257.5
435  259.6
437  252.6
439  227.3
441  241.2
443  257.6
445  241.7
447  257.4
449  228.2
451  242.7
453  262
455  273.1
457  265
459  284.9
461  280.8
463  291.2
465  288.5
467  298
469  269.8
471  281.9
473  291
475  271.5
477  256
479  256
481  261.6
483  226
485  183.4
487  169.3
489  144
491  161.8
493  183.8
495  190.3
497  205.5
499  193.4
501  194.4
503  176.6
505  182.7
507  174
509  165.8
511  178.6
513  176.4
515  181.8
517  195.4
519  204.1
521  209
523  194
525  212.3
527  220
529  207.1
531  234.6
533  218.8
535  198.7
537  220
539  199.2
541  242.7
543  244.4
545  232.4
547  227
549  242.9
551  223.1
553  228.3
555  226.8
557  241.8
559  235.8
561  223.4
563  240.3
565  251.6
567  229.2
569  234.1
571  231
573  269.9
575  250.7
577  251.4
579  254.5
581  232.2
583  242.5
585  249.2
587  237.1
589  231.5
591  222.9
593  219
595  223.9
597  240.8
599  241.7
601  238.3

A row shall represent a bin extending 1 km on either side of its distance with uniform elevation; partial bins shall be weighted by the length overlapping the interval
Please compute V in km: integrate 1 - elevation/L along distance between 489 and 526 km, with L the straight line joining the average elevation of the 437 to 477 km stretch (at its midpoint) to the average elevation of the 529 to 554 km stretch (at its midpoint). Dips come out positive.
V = 8.36 km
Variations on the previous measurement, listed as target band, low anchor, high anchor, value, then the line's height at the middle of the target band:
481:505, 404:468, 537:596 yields 5.51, 243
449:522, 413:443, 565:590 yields 5.60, 243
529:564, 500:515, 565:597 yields -2.84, 211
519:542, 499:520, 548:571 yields -1.02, 205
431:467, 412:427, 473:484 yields -2.18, 245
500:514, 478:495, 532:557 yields 1.98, 208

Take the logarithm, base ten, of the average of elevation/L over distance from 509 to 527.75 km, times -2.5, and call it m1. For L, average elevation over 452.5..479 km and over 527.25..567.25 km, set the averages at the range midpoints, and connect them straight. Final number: 0.25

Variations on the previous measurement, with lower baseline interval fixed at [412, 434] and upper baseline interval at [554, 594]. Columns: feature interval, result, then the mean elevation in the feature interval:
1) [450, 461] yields -0.11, 267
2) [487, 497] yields 0.35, 173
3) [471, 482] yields -0.12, 269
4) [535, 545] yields 0.07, 224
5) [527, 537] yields 0.11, 216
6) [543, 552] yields 0.03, 233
